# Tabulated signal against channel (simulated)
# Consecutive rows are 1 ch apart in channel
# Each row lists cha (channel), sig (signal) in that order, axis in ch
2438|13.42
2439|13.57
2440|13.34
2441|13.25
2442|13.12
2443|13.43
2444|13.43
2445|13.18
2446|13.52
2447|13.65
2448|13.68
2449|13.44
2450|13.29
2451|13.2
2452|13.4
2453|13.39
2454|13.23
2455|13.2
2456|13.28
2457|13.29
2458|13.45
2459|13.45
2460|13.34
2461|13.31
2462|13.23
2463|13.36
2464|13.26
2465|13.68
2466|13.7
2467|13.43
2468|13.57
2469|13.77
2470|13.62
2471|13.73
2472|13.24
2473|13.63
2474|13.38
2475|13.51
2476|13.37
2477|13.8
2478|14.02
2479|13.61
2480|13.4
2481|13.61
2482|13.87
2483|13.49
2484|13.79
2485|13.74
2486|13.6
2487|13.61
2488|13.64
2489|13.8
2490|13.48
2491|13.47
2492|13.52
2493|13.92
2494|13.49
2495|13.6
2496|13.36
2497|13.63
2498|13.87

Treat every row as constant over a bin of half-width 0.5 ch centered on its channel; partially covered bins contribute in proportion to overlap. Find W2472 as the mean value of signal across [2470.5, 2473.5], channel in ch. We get 13.5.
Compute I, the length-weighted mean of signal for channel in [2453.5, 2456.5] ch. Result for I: 13.2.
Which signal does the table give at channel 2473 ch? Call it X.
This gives 13.63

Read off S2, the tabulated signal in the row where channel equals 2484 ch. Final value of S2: 13.79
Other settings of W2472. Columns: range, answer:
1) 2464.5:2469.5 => 13.6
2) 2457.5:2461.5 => 13.4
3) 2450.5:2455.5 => 13.3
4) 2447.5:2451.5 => 13.4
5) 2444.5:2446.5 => 13.3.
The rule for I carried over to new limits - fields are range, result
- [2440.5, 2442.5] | 13.2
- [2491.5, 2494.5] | 13.6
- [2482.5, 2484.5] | 13.6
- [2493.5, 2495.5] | 13.5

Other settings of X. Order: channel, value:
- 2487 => 13.61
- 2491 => 13.47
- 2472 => 13.24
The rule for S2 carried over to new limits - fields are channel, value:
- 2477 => 13.8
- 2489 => 13.8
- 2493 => 13.92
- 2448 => 13.68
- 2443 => 13.43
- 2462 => 13.23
